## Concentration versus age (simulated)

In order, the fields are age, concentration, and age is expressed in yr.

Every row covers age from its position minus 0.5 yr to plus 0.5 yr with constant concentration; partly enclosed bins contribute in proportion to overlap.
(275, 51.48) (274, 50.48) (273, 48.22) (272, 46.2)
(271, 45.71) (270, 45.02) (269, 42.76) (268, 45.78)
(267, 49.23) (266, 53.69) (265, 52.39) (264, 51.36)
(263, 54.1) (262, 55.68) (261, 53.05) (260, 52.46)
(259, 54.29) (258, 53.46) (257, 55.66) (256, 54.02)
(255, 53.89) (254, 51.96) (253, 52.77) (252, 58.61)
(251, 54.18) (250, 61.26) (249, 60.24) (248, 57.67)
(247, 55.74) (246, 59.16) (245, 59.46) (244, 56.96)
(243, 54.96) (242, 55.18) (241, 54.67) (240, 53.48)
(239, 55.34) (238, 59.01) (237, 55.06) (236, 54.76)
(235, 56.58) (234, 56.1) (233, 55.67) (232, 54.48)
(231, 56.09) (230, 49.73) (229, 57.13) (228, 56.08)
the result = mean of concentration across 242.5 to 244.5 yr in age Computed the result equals 56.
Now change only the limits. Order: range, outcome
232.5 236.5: 55.8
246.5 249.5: 57.9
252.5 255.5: 52.9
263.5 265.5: 51.9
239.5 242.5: 54.4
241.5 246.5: 57.1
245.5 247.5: 57.5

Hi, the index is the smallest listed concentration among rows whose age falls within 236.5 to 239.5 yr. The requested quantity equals 55.06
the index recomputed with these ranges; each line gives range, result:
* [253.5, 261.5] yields 51.96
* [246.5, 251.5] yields 54.18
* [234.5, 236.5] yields 54.76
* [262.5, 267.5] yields 49.23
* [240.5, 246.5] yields 54.67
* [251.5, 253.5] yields 52.77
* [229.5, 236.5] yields 49.73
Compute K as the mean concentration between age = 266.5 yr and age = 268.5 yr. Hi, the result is 47.5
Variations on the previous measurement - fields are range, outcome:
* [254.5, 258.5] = 54.3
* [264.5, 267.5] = 51.8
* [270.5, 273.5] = 46.7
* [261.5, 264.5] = 53.7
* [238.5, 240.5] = 54.4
